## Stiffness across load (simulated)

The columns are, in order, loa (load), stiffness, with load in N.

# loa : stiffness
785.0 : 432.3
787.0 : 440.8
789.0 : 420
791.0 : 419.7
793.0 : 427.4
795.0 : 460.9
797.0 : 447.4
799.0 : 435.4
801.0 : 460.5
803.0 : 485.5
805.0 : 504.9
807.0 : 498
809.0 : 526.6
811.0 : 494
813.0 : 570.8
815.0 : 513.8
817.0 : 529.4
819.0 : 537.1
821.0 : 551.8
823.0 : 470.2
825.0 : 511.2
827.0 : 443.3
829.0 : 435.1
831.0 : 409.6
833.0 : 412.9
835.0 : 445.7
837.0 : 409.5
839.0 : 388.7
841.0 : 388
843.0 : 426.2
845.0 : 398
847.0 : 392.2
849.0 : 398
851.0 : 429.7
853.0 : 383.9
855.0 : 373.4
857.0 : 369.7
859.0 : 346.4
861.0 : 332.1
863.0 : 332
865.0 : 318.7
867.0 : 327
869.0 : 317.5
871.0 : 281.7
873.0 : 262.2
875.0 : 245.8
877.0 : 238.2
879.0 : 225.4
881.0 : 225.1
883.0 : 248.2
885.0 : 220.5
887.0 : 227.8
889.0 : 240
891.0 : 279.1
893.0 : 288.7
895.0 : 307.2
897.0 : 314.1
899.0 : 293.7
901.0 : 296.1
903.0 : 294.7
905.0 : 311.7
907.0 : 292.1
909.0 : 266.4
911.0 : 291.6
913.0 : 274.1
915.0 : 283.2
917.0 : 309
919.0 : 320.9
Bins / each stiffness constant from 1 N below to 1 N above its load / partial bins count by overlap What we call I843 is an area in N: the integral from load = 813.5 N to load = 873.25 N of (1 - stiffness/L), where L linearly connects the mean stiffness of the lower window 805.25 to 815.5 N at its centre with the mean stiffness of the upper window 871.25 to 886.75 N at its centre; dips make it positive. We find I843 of -3.7 N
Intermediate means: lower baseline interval 520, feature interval 408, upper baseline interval 240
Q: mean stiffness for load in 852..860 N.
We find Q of 368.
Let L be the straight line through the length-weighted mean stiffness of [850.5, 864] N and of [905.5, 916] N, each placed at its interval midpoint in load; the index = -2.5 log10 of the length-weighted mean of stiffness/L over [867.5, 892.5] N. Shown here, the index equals 0.29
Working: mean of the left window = 364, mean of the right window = 283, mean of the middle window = 253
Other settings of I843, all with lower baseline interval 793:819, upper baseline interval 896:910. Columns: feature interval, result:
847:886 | 6.5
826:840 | 0.6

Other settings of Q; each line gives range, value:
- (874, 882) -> 234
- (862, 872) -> 315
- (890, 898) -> 297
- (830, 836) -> 423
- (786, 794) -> 427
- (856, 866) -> 340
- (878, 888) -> 229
